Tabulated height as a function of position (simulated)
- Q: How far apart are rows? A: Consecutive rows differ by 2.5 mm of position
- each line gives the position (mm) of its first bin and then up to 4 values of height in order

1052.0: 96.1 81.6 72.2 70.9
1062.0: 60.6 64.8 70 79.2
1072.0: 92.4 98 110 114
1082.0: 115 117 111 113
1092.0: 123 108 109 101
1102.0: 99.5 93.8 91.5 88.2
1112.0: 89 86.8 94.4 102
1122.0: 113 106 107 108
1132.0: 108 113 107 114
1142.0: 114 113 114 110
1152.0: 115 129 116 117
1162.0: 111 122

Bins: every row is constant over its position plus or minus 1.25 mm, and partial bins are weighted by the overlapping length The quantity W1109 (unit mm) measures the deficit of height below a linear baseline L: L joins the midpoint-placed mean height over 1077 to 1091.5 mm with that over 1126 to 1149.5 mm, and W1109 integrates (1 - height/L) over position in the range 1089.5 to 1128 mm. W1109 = 3.9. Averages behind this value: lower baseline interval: 114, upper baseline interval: 111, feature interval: 101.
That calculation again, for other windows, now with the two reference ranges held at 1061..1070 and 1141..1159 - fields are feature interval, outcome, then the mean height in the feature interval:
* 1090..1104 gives -3.6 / 108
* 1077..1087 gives -4.8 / 114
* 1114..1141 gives -0.7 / 106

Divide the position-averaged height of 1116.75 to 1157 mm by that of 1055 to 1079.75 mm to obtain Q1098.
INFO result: 1.36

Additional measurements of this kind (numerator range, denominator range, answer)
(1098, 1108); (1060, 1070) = 1.42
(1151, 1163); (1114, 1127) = 1.16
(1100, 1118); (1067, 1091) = 0.89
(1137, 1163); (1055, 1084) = 1.32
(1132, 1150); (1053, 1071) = 1.56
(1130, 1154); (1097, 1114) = 1.19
